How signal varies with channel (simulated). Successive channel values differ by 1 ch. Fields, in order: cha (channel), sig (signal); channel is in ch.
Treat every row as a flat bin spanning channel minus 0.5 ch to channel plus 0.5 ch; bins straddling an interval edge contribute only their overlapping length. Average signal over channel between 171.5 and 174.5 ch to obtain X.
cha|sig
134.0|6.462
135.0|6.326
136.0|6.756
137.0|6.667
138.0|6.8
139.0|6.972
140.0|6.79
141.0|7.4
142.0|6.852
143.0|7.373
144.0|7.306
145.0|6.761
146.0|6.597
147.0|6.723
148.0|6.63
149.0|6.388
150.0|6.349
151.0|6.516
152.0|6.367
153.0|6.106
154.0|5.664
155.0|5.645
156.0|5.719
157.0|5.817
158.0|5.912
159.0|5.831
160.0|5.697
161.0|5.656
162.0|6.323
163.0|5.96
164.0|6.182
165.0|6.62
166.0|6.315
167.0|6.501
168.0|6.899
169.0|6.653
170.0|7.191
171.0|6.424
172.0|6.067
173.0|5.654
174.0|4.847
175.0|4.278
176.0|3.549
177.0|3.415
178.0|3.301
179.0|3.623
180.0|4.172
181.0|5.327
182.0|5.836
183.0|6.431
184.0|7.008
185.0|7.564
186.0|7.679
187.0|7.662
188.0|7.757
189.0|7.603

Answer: 5.52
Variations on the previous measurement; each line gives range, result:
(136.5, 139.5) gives 6.81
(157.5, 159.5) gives 5.87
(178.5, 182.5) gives 4.74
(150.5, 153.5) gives 6.33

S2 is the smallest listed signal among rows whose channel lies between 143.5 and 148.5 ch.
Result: 6.597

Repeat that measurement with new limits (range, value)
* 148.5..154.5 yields 5.664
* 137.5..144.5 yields 6.79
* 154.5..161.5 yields 5.645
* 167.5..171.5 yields 6.424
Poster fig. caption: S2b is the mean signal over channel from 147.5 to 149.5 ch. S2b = 6.51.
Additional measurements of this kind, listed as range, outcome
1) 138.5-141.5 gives 7.05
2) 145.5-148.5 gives 6.65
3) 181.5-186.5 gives 6.9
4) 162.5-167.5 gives 6.32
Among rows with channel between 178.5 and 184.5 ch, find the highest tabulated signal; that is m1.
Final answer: 7.008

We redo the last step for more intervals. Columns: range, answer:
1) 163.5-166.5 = 6.62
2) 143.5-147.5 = 7.306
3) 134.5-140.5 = 6.972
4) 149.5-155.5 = 6.516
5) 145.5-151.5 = 6.723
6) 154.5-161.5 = 5.912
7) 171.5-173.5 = 6.067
